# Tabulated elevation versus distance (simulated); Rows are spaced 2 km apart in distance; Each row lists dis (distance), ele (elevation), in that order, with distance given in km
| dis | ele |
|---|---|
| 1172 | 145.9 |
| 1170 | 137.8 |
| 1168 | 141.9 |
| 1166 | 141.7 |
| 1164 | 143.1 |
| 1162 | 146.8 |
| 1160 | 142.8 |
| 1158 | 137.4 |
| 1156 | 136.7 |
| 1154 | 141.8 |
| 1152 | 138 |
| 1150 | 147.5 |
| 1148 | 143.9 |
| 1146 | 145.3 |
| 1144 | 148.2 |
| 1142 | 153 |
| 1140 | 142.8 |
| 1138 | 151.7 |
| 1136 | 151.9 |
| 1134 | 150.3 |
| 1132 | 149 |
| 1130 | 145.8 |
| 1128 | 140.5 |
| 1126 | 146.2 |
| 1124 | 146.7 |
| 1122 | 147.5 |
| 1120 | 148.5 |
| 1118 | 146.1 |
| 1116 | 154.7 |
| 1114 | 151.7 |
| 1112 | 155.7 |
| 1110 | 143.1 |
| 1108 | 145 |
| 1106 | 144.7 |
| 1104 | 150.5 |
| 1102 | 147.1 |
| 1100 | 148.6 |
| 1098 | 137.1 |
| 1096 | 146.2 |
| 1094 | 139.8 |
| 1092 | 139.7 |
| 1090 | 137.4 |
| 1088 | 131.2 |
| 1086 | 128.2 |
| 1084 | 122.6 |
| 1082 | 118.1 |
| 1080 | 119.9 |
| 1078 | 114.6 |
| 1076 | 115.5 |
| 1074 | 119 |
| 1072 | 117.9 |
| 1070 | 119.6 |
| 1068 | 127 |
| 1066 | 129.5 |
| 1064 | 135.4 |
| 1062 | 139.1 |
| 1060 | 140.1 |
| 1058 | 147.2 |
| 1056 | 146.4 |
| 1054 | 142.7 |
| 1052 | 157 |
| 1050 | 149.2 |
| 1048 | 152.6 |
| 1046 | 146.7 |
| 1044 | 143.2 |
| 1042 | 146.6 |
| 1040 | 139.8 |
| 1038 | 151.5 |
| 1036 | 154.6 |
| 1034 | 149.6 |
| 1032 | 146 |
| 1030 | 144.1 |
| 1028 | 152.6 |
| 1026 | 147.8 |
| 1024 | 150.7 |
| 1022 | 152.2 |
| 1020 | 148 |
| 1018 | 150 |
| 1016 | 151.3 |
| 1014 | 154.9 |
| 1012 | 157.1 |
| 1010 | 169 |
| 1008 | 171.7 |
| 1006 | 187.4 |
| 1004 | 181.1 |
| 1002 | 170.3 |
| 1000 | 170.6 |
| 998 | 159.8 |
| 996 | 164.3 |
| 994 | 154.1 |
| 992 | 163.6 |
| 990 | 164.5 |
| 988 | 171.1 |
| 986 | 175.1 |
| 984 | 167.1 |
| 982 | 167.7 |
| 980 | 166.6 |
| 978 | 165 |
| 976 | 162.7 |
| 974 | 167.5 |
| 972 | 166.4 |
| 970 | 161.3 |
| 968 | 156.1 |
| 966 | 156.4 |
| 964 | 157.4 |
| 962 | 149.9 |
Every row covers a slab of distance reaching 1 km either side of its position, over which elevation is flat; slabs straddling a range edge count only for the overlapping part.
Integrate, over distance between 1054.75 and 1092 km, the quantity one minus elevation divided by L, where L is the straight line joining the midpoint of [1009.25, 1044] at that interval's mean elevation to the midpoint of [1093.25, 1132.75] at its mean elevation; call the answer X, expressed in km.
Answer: 5.0 km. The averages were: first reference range 151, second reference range 147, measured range 129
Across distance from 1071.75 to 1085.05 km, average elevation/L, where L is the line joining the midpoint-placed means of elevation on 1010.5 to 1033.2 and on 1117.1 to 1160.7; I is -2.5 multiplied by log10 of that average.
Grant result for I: 0.25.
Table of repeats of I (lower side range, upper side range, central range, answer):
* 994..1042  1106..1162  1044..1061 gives 0.05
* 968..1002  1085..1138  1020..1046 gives 0.07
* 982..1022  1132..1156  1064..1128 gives 0.12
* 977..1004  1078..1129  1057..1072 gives 0.13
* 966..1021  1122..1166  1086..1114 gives 0.06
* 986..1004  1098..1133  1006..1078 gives 0.10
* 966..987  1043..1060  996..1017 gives -0.06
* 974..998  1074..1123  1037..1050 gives 0.03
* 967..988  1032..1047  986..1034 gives -0.03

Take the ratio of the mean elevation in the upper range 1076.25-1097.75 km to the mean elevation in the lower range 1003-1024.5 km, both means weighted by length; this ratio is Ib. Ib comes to 0.80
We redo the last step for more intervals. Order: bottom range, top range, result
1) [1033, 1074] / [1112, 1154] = 1.04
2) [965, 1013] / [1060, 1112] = 0.80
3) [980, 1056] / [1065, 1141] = 0.88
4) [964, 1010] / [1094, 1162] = 0.88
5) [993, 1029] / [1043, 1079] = 0.84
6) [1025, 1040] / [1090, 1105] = 0.97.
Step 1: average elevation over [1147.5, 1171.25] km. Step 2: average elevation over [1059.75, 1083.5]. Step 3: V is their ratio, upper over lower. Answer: 1.1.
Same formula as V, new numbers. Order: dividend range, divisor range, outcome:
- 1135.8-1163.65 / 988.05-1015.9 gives 0.87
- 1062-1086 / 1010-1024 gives 0.80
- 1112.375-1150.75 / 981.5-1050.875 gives 0.94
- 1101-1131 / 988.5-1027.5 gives 0.91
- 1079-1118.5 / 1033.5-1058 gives 0.95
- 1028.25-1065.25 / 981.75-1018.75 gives 0.88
